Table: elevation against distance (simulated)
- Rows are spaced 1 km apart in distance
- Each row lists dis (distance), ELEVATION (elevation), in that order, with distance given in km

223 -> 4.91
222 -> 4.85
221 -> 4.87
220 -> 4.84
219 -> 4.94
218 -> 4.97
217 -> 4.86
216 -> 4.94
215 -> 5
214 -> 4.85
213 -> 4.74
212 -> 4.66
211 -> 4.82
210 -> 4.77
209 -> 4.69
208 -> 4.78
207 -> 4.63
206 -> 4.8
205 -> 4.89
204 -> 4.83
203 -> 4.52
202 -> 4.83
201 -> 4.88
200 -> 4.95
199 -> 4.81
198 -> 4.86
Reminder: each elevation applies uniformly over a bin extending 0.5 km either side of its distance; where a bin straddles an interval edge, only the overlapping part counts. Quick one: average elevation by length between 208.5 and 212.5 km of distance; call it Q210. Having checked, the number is 4.74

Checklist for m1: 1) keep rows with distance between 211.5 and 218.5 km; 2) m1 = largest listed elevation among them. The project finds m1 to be 5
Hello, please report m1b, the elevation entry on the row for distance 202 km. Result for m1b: 4.83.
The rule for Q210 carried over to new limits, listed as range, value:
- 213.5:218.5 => 4.92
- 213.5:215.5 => 4.92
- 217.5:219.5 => 4.96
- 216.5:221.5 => 4.9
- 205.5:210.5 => 4.73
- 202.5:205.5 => 4.75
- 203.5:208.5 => 4.79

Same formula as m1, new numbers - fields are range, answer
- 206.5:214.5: 4.85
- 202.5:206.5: 4.89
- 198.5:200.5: 4.95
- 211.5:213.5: 4.74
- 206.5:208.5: 4.78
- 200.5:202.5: 4.88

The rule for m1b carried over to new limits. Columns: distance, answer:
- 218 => 4.97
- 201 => 4.88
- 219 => 4.94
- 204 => 4.83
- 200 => 4.95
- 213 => 4.74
